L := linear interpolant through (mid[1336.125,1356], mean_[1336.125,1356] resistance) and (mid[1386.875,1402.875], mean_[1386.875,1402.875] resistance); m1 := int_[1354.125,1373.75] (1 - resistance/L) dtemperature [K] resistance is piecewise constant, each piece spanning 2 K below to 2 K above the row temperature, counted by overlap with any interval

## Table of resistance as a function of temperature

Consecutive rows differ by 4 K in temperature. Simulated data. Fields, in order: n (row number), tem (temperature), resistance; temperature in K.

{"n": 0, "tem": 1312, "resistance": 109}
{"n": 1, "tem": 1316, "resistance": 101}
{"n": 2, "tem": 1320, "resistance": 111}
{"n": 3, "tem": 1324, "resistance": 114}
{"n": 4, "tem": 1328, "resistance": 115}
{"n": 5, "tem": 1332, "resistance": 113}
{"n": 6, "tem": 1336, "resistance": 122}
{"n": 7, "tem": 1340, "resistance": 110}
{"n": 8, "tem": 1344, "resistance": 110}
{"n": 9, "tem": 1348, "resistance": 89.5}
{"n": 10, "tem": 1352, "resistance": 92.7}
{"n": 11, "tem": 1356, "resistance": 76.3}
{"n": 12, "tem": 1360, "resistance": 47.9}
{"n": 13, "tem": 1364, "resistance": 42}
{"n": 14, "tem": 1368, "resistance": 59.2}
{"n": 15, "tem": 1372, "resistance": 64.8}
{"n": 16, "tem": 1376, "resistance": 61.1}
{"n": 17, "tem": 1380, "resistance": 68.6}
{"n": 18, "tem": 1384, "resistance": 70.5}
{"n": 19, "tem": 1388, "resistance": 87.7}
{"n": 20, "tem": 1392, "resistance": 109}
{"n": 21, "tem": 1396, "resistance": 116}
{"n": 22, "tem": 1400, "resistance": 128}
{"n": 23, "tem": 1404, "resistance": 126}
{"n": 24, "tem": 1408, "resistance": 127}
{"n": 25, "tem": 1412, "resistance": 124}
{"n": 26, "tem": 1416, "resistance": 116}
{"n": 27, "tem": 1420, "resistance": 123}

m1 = 8.77 K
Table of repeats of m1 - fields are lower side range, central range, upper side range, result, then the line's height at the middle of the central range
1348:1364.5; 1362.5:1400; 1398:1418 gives 7.5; 96.1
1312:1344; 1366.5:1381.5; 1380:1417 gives 6.4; 110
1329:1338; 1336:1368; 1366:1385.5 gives 4.7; 94.2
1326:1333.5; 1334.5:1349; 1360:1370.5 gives -2.5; 92.7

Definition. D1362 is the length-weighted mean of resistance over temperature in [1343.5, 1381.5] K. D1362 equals 69.7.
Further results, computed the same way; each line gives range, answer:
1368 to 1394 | 75.6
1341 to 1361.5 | 85.4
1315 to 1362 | 100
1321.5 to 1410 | 93.3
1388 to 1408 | 117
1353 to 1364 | 61.2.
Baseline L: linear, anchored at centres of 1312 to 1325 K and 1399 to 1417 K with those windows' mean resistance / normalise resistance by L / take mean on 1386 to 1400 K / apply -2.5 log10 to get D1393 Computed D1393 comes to 0.135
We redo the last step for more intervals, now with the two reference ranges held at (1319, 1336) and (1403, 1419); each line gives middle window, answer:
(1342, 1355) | 0.21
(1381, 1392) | 0.40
